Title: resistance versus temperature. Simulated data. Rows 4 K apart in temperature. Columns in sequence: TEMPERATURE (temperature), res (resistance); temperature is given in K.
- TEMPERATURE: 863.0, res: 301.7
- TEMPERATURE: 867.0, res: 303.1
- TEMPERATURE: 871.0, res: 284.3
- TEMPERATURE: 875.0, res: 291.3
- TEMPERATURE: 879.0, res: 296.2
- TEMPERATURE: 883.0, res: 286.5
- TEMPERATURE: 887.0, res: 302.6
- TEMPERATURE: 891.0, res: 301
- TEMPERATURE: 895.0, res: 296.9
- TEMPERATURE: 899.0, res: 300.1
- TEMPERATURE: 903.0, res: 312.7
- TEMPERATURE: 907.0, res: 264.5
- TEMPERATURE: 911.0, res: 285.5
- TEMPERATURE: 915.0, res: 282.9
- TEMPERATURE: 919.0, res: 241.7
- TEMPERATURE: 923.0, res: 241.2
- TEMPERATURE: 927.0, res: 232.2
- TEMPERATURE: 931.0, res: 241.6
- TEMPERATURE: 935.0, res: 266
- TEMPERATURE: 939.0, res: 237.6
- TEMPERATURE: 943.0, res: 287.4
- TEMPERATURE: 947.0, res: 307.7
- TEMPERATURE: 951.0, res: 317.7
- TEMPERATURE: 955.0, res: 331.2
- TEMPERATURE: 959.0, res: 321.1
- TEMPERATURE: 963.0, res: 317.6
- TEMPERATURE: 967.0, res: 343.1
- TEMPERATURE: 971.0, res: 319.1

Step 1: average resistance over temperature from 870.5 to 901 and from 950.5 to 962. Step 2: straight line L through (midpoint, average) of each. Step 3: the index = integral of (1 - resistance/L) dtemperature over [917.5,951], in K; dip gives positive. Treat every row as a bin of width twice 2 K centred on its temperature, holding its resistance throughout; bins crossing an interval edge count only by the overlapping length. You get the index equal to 5.8 K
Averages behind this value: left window 295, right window 324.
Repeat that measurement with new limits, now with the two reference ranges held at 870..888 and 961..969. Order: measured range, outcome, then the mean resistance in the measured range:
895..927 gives 3.3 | 274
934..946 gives 2.0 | 267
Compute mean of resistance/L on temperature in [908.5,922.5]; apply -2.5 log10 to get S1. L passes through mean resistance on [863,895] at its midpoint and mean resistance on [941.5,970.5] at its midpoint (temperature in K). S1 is 0.15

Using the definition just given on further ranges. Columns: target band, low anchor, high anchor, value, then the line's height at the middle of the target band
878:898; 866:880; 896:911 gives -0.02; 292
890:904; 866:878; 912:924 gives -0.11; 274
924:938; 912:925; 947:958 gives 0.15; 281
